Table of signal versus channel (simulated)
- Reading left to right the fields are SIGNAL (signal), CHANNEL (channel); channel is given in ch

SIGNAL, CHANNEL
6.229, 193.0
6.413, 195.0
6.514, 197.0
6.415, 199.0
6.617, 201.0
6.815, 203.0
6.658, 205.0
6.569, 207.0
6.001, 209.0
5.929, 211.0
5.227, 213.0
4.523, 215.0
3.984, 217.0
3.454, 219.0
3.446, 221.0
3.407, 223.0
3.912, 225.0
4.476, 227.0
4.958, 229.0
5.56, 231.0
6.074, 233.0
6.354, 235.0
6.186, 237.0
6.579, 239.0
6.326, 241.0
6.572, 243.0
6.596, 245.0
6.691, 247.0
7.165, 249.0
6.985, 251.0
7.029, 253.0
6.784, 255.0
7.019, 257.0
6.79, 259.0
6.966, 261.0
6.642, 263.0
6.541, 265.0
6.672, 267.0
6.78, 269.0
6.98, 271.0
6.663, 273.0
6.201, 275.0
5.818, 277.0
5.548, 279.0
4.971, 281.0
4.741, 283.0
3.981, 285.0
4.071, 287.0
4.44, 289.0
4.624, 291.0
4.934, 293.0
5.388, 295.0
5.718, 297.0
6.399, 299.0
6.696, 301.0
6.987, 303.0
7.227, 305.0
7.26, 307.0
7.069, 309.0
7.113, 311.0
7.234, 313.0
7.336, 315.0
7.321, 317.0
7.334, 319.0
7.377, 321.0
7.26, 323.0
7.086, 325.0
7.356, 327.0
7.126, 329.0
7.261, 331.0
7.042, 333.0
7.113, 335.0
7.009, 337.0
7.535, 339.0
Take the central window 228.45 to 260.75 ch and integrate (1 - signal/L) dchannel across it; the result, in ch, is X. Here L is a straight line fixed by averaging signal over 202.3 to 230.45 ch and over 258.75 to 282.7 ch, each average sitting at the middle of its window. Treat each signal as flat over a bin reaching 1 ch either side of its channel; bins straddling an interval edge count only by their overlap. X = -4.8 ch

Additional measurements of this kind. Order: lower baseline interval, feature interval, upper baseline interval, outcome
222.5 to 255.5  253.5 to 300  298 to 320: 4.89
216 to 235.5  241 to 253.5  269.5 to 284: -4.17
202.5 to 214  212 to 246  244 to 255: 7.27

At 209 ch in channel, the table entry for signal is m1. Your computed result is 6.001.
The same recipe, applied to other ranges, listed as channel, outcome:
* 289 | 4.44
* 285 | 3.981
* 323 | 7.26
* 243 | 6.572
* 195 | 6.413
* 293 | 4.934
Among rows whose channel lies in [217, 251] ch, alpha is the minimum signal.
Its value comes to 3.407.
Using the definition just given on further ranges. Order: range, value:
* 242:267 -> 6.541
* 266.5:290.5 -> 3.981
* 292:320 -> 4.934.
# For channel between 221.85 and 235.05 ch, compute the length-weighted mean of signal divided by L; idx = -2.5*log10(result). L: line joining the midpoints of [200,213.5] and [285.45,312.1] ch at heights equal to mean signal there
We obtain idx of 0.27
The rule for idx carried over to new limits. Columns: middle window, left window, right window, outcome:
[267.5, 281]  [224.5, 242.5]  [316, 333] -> 0.02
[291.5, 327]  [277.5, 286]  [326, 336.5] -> -0.11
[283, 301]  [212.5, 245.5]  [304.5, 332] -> 0.30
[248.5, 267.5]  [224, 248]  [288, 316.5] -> -0.14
